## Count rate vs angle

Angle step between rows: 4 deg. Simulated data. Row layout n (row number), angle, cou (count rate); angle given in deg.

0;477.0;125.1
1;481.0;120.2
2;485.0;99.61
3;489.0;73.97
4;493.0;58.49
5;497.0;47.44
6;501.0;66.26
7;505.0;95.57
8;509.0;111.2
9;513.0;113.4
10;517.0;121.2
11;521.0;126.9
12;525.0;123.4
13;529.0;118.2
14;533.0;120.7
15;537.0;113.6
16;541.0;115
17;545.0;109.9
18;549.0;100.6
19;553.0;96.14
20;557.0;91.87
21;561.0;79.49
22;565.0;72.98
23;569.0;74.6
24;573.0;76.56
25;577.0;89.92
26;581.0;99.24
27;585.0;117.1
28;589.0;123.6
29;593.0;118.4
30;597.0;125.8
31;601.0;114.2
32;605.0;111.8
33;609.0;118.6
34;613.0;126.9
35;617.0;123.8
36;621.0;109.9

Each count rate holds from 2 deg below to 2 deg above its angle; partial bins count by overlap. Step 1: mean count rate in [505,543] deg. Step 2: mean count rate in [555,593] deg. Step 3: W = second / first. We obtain 0.8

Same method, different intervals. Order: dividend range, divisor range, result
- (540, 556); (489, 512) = 1.35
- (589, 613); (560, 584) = 1.42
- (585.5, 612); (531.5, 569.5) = 1.21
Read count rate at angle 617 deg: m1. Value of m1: 123.8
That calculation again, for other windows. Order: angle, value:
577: 89.92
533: 120.7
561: 79.49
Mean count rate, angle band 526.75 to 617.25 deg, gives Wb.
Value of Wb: 106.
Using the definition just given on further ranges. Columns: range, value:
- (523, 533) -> 121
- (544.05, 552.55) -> 103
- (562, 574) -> 75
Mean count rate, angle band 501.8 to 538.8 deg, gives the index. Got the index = 114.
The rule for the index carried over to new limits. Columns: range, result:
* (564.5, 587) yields 89.4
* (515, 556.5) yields 114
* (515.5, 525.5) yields 124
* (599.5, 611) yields 115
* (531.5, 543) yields 116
